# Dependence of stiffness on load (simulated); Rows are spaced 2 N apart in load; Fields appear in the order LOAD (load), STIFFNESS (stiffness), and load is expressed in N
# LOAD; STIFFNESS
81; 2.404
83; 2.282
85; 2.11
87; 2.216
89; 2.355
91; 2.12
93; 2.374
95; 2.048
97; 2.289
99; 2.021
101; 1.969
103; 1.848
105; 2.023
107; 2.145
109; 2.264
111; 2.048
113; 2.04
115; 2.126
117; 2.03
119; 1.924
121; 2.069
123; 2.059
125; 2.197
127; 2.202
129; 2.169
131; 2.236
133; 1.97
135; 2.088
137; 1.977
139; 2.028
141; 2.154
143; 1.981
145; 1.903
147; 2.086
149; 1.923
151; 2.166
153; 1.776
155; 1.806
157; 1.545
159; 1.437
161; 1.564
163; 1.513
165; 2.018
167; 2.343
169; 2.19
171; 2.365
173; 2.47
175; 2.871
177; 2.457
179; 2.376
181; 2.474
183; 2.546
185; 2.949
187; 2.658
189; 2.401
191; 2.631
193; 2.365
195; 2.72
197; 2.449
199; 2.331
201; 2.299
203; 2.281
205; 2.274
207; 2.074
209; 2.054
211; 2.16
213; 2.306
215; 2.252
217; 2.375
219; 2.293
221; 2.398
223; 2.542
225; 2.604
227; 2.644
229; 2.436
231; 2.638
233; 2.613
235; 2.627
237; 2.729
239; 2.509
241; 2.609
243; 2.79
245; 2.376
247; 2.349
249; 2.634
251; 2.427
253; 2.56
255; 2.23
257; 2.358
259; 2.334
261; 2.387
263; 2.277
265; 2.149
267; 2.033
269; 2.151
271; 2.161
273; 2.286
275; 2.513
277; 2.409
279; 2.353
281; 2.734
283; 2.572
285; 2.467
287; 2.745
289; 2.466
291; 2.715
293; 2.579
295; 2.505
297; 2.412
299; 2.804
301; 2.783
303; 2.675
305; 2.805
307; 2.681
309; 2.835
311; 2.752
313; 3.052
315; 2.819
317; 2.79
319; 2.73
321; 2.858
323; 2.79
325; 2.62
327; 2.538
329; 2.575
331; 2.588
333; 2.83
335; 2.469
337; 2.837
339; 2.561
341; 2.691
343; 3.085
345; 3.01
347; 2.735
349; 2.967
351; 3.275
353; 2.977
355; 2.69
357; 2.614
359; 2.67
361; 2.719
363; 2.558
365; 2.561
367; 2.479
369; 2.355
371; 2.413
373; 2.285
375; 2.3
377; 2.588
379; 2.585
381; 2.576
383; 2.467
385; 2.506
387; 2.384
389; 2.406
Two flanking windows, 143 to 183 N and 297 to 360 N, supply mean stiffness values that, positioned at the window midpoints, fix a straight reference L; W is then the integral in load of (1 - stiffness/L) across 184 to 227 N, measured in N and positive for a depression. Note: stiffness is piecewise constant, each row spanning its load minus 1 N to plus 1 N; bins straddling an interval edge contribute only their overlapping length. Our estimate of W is -2.9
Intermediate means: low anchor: 2.08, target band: 2.41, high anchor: 2.77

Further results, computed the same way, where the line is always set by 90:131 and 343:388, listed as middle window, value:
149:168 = 3.4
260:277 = 1.2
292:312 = -1.5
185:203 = -1.8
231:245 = -1.5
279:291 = -0.6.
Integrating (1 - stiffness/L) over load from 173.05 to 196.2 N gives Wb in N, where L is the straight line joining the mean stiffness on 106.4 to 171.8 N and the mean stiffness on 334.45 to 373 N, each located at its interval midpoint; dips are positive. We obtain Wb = -4.54 N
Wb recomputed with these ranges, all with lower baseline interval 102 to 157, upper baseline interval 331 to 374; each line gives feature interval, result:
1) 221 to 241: -2.10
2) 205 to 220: 0.42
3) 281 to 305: -0.95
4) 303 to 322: -1.65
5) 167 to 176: -1.24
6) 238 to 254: -0.99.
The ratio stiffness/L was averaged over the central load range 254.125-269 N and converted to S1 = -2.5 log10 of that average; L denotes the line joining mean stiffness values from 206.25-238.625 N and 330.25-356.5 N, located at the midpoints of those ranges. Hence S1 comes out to 0.14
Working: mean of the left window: 2.43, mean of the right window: 2.82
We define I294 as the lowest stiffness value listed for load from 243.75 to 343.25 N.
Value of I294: 2.033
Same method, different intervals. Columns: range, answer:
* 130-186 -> 1.437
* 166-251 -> 2.054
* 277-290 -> 2.353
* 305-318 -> 2.681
